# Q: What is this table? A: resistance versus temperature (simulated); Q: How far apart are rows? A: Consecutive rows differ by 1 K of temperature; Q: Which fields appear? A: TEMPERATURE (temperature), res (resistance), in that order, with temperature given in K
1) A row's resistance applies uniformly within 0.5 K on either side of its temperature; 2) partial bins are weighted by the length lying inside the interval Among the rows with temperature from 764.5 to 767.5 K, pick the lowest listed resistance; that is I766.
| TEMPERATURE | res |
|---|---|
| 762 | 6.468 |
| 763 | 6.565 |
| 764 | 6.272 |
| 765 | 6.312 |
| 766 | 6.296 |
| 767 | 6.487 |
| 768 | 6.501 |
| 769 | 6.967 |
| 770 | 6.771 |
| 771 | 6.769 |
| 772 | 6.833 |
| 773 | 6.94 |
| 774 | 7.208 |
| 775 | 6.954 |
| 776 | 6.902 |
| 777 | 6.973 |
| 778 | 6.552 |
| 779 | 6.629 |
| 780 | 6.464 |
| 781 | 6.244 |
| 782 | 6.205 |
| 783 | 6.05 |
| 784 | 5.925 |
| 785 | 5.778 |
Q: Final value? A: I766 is 6.296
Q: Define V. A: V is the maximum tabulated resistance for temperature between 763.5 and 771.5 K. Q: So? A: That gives 6.967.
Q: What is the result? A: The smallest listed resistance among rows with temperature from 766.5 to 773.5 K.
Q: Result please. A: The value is 6.487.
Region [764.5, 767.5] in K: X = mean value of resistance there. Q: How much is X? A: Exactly 6.37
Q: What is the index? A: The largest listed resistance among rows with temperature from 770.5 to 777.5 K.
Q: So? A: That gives 7.208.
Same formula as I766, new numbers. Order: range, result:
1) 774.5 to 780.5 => 6.464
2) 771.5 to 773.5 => 6.833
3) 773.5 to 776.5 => 6.902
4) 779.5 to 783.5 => 6.05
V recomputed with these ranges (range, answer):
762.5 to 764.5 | 6.565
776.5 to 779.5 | 6.973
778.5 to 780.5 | 6.629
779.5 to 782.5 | 6.464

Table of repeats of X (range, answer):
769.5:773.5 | 6.83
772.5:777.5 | 7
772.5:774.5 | 7.07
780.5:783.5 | 6.17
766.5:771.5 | 6.7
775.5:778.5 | 6.81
